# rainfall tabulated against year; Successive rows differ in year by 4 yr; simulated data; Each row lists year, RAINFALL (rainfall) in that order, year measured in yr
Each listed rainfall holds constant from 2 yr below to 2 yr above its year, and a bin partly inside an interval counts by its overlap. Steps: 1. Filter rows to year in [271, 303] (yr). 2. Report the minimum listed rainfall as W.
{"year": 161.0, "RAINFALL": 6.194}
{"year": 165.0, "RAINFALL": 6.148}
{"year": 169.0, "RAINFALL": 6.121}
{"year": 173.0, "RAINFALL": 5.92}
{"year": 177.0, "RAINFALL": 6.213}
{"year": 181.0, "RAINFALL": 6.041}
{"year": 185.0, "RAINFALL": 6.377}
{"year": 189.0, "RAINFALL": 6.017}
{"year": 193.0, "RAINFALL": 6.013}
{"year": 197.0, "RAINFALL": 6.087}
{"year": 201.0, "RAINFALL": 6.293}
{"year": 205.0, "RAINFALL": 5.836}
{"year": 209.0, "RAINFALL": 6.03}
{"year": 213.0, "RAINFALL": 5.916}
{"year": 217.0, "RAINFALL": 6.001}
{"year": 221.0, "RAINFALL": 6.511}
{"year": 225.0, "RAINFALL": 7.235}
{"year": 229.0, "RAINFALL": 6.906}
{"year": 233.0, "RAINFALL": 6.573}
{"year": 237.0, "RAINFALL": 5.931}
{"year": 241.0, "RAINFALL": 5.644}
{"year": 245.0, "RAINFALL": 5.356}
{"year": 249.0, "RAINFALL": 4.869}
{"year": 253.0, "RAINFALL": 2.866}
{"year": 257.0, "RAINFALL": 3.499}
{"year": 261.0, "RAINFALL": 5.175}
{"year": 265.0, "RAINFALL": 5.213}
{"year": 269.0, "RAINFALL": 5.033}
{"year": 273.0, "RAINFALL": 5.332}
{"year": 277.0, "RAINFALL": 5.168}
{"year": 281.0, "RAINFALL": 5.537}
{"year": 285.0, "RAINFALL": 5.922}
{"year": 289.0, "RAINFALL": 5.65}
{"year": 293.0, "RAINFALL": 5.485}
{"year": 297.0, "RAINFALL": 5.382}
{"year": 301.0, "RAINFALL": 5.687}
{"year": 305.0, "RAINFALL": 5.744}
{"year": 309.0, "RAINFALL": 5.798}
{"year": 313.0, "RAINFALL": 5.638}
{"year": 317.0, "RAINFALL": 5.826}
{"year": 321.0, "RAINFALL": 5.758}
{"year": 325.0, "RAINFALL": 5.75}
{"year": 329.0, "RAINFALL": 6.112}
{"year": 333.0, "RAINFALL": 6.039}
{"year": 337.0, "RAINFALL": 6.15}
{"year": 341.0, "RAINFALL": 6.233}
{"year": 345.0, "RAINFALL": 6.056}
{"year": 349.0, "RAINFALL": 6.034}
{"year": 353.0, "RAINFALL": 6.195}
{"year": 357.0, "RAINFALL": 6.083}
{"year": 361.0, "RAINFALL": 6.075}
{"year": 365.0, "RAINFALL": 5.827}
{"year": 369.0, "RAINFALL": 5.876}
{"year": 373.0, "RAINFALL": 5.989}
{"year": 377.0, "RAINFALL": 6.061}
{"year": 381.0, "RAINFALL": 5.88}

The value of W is 5.168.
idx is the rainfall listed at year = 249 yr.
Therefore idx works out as 4.869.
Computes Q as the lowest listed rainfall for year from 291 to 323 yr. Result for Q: 5.382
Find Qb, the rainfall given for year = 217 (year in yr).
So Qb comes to 6.001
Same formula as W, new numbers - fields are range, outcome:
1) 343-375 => 5.827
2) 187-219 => 5.836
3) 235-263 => 2.866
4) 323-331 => 5.75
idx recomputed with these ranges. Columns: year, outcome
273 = 5.332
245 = 5.356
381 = 5.88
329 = 6.112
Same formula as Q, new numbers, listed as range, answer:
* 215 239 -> 5.931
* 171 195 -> 5.92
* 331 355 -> 6.034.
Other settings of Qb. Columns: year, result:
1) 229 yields 6.906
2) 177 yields 6.213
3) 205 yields 5.836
